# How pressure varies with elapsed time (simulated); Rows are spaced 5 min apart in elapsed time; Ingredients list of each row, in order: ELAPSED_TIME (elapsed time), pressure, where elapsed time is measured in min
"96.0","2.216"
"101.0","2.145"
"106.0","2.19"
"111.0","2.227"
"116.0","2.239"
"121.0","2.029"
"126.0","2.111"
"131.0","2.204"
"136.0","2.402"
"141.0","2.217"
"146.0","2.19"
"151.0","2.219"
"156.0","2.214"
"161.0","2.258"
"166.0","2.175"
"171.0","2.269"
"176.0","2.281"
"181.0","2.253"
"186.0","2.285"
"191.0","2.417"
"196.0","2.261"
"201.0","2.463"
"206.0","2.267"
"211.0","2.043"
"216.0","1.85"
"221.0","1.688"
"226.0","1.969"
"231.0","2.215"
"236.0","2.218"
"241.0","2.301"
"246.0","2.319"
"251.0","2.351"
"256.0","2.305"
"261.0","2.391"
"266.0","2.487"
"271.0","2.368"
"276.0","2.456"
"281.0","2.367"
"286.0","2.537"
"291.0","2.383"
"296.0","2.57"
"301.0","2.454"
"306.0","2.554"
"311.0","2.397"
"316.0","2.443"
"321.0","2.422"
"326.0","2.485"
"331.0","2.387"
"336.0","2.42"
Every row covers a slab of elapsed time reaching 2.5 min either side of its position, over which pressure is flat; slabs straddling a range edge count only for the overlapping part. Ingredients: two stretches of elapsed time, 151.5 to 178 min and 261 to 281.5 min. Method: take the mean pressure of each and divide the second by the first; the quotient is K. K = 1.08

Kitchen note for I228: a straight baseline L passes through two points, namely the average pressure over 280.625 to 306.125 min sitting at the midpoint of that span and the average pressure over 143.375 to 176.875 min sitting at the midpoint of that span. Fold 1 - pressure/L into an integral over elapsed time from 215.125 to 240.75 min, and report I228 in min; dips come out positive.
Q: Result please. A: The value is 3.6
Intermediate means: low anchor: 2.23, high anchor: 2.48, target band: 2.02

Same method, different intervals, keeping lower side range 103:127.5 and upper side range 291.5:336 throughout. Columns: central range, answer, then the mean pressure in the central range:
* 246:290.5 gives -0.22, 2.4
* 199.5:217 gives 1.03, 2.16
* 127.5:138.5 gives -0.49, 2.29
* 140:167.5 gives 0.06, 2.21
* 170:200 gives -0.51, 2.3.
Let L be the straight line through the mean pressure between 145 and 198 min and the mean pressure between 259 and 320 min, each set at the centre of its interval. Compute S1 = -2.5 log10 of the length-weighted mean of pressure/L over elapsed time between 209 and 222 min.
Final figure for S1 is 0.24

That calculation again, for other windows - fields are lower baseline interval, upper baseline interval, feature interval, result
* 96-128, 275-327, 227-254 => 0.05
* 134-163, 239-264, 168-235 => 0.06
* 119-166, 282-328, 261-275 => -0.01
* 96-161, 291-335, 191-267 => 0.06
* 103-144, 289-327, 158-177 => 0.01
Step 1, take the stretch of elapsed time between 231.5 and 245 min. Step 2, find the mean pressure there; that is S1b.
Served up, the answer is 2.26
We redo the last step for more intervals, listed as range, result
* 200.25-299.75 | 2.28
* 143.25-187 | 2.24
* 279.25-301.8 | 2.47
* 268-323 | 2.45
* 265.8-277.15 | 2.42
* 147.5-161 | 2.22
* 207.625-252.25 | 2.1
